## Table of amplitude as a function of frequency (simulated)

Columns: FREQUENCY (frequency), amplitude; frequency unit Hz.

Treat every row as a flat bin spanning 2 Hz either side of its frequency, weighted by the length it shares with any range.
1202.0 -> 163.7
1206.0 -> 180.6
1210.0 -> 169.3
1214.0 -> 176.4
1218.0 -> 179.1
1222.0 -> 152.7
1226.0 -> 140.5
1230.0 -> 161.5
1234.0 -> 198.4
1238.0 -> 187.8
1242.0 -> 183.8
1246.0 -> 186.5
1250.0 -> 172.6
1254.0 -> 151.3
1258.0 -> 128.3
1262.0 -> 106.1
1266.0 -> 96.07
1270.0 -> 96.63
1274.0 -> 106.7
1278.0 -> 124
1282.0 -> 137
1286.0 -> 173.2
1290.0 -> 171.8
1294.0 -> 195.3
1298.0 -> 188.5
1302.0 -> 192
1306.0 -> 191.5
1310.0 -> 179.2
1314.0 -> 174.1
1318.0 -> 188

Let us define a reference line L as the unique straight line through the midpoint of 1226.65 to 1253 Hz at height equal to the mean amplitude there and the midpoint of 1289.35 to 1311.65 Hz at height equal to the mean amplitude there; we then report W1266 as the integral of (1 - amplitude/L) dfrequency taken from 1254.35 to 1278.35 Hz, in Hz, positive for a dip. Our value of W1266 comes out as 9.3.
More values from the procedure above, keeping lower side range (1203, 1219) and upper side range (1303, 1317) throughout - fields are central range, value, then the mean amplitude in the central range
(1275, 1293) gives 2.9 Hz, 151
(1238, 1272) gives 6.8 Hz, 143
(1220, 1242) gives 0.9 Hz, 170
